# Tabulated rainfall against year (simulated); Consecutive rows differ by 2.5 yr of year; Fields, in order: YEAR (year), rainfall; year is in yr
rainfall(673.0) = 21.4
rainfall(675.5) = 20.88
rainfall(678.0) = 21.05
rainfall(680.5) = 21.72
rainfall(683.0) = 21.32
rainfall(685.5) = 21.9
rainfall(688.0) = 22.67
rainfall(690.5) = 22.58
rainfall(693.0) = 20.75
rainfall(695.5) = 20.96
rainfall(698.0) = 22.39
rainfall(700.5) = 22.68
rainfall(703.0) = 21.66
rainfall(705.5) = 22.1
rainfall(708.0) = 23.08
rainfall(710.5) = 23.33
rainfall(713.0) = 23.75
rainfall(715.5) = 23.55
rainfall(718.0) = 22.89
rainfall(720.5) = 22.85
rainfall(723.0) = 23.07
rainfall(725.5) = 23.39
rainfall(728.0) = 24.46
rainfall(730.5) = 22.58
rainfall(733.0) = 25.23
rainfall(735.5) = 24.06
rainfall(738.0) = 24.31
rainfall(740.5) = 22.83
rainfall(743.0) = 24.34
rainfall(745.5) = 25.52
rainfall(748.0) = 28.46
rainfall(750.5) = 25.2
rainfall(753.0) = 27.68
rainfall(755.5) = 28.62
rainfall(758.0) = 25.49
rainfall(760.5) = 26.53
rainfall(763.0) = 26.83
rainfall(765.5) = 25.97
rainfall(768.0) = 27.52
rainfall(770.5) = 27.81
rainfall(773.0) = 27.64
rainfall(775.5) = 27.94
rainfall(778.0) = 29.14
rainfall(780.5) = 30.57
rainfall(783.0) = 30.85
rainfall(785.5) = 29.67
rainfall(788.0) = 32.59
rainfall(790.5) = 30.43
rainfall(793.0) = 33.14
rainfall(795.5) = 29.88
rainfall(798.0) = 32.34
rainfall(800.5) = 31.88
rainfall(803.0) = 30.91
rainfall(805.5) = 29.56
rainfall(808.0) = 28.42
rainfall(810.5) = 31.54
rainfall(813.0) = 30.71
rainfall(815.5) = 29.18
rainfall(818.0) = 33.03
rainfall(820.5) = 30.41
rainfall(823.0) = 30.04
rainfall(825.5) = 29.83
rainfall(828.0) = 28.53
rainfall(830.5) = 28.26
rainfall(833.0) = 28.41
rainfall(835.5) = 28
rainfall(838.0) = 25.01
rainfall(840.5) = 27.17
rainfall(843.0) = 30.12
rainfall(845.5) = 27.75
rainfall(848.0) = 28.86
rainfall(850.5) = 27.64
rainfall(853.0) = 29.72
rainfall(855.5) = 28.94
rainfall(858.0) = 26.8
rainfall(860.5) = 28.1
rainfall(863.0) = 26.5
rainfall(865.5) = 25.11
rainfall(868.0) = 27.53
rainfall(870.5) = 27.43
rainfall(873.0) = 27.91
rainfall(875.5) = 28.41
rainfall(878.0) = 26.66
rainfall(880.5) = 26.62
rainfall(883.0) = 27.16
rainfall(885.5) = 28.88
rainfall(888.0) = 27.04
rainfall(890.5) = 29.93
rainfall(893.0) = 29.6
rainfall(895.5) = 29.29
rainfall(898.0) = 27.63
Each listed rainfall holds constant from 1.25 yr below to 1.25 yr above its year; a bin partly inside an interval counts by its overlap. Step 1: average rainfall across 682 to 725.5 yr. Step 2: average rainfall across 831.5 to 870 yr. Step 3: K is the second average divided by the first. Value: 1.23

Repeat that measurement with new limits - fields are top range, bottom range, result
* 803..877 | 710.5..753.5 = 1.18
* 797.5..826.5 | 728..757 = 1.21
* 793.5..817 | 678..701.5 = 1.40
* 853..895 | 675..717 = 1.25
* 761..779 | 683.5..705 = 1.25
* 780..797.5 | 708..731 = 1.33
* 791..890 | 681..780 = 1.18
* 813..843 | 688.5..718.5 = 1.29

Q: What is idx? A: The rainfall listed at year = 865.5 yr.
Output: 25.11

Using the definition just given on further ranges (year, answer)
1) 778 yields 29.14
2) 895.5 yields 29.29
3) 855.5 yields 28.94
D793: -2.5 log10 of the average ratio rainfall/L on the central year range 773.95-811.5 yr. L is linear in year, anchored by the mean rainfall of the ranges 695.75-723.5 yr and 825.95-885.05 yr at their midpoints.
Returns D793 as -0.19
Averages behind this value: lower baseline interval 22.8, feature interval 30.6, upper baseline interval 27.7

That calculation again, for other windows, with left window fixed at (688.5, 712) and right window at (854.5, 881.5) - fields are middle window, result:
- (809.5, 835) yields -0.16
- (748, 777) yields -0.13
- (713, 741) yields -0.03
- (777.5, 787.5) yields -0.22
